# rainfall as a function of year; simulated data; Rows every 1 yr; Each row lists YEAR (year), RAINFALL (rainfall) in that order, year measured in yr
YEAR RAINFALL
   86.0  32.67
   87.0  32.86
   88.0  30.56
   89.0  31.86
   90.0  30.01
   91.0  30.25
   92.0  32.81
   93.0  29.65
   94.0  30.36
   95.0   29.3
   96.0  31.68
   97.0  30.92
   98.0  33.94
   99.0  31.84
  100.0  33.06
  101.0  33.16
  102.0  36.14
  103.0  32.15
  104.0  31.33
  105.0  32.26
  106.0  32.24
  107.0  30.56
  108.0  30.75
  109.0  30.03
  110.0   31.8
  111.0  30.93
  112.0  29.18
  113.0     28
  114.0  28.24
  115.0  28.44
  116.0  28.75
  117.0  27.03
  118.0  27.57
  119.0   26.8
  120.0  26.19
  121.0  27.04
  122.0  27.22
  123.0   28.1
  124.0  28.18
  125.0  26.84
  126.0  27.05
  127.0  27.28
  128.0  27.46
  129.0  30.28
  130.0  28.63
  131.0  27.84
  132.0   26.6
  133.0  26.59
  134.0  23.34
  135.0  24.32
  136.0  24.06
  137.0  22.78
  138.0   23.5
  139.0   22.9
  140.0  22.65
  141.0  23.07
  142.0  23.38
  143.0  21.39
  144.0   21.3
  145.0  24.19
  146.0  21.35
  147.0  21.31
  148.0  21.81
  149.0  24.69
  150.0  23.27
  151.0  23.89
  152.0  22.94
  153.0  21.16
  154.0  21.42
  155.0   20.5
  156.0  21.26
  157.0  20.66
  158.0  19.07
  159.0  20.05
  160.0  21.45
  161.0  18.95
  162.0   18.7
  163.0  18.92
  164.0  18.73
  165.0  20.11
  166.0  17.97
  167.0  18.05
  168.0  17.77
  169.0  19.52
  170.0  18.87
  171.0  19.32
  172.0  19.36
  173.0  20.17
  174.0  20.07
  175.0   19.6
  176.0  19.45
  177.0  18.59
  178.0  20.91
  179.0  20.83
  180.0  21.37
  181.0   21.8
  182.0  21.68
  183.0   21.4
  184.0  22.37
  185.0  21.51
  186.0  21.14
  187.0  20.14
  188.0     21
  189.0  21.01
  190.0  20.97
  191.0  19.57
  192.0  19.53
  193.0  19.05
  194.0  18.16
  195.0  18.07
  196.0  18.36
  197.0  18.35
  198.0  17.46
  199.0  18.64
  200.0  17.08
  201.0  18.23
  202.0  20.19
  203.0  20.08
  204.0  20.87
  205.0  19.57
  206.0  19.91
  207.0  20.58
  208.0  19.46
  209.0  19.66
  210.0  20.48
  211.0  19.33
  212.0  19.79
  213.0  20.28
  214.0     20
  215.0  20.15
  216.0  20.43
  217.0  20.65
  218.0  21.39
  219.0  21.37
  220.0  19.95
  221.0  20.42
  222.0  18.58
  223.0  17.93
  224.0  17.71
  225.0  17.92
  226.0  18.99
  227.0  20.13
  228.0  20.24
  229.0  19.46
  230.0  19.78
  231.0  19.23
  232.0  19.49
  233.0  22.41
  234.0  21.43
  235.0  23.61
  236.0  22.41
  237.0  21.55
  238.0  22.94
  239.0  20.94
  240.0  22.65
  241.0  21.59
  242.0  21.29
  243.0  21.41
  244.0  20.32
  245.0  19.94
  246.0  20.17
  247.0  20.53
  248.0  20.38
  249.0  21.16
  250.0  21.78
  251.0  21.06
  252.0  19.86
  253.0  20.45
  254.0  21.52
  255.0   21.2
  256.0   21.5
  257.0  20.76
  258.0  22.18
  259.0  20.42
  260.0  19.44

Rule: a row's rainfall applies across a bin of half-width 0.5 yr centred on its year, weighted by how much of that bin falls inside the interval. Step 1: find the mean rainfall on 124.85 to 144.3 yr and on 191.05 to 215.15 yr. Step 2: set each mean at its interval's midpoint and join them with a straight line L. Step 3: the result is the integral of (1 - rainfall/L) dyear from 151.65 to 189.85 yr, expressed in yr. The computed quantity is 3.1 yr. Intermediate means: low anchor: 25.1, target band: 20.2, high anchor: 19.3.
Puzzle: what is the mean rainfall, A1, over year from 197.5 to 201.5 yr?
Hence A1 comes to 17.9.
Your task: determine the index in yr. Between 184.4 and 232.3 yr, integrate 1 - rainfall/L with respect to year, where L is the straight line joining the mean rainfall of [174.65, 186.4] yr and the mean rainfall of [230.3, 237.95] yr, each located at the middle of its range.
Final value 3.5 yr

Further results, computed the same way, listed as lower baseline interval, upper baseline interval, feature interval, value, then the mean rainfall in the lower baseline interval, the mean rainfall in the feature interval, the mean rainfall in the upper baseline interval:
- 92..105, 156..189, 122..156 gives 1.50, 32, 24.4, 20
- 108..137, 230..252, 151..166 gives 3.12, 27.6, 20.3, 21.2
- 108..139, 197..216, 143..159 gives 1.88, 27.3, 21.8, 19.5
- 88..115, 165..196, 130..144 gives 1.11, 31.2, 24.1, 20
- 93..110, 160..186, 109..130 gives 0.44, 31.8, 28.2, 19.9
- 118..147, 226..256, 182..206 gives 3.30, 25.3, 19.7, 21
